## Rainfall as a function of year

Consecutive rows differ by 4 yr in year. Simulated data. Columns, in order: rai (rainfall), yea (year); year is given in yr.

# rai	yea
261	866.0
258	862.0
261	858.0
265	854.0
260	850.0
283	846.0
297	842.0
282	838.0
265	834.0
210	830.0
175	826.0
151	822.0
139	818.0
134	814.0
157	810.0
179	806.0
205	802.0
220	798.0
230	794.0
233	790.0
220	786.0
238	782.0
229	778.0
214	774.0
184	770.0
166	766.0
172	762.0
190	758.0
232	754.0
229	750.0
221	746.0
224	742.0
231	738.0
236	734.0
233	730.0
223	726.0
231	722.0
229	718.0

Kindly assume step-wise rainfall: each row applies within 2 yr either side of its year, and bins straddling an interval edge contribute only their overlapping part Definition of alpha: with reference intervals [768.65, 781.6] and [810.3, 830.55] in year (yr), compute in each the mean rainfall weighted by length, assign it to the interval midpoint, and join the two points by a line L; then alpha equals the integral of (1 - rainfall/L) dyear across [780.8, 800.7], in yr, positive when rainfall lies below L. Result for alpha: -3.3 yr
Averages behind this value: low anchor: 214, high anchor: 158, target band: 227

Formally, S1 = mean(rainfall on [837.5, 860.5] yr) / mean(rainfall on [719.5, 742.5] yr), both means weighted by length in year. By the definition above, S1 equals 1.2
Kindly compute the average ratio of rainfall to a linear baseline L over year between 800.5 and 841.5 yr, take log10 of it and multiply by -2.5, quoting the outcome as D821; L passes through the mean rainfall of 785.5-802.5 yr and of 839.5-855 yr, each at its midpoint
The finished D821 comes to 0.29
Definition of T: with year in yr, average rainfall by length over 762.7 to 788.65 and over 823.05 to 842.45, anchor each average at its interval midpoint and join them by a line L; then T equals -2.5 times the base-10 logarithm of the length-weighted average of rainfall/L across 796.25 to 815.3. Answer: 0.23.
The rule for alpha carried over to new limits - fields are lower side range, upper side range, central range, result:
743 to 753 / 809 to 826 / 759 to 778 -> 1.2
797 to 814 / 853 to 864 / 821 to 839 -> 0.3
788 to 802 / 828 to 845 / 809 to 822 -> 5.4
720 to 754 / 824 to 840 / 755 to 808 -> 5.5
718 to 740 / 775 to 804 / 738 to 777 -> 3.8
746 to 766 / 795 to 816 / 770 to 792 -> -3.5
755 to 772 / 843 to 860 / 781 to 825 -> 5.6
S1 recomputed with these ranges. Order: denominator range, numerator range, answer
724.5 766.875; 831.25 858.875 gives 1.26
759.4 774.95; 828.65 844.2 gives 1.46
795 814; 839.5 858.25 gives 1.47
